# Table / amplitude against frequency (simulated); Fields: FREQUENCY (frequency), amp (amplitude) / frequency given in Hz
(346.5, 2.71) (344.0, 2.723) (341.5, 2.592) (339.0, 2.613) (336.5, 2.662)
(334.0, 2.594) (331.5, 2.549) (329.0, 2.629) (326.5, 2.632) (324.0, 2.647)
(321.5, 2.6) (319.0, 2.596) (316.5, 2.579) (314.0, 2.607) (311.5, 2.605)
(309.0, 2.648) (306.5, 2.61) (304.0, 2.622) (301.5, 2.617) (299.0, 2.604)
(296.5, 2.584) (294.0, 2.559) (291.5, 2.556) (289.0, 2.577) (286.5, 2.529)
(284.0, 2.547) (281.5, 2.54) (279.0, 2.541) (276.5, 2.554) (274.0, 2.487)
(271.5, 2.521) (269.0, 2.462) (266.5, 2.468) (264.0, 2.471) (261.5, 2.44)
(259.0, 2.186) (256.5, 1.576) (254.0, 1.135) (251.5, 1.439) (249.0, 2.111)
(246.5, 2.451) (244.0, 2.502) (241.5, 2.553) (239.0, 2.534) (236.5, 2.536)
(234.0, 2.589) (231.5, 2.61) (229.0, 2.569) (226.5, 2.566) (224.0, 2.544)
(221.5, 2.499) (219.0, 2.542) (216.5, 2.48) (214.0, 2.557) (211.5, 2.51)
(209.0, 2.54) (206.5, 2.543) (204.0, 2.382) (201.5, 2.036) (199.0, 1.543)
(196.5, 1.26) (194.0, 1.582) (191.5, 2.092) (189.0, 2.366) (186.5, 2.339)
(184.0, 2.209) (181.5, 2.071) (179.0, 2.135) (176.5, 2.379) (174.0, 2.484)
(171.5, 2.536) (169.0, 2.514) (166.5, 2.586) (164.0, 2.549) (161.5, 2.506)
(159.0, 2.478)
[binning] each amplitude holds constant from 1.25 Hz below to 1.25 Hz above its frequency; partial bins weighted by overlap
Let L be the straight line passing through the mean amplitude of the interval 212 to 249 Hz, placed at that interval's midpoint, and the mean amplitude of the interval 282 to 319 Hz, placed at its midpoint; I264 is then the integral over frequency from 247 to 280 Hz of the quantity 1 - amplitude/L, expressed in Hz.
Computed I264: 4.7 Hz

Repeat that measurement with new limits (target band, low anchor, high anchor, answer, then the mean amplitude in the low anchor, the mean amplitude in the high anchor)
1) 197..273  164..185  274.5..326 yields 4.8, 2.38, 2.59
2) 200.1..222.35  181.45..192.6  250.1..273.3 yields -2.7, 2.23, 2.09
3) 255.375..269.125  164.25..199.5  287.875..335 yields 1.0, 2.17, 2.6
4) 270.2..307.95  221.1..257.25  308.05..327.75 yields -1.1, 2.29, 2.61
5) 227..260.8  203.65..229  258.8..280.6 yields 3.7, 2.52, 2.47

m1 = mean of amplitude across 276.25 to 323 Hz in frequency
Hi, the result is 2.58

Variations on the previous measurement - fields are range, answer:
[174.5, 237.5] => 2.3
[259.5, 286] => 2.49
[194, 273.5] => 2.29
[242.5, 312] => 2.39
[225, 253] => 2.4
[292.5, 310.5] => 2.61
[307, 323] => 2.61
